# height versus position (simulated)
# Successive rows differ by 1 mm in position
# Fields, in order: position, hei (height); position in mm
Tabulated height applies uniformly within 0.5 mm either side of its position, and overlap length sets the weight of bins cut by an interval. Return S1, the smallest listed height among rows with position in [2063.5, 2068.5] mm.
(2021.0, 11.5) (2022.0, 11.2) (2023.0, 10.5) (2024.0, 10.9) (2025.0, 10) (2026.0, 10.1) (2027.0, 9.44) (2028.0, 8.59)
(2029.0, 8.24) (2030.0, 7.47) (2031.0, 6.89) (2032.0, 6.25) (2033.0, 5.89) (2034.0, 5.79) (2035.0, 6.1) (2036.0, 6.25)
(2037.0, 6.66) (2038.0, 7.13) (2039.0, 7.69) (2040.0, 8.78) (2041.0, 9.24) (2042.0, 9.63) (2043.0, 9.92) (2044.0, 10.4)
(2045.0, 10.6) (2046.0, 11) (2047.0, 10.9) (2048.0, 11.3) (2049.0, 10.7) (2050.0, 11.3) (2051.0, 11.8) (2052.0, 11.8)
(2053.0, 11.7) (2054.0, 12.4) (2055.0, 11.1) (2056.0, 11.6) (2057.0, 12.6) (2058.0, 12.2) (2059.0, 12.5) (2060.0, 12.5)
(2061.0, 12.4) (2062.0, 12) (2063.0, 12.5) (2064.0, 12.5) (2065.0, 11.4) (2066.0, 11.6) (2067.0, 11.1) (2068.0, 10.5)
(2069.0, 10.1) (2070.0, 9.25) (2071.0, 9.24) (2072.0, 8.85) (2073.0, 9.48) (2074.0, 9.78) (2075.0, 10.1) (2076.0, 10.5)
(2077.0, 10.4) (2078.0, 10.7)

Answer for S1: 10.5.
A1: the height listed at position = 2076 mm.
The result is 10.5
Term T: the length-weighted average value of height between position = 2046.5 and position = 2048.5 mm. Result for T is 11.1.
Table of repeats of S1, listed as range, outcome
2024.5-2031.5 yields 6.89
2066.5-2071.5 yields 9.24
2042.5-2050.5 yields 9.92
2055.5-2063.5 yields 11.6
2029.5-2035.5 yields 5.79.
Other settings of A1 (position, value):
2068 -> 10.5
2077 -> 10.4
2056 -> 11.6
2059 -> 12.5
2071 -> 9.24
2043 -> 9.92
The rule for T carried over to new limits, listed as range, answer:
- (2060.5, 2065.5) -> 12.2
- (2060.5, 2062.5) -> 12.2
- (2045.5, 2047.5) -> 10.9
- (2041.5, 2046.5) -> 10.3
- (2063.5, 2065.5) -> 11.9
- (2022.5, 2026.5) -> 10.4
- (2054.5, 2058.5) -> 11.9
